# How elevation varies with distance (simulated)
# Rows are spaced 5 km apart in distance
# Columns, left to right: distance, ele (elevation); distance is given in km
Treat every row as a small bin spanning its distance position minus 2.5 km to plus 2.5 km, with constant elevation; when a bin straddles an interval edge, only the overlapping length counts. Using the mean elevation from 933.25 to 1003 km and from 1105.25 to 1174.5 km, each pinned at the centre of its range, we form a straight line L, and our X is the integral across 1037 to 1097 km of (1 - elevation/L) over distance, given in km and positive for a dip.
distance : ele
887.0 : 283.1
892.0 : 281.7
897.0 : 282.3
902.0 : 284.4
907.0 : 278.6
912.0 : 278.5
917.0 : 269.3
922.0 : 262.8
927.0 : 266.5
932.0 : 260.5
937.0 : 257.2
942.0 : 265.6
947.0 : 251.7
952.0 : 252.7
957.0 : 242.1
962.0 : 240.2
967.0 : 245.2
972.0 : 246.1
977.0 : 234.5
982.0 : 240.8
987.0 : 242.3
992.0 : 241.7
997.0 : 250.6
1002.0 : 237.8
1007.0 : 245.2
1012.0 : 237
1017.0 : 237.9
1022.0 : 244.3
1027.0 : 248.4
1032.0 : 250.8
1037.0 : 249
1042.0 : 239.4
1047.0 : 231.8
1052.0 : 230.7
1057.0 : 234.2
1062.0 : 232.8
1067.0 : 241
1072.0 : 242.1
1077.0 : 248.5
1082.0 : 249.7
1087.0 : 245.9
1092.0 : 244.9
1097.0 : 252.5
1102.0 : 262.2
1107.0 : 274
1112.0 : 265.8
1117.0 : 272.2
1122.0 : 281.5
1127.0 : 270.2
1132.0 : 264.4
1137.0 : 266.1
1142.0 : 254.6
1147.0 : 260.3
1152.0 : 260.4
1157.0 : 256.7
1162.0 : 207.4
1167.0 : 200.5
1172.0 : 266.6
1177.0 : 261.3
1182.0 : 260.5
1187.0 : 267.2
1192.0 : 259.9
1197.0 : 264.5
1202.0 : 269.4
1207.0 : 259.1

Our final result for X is 2.8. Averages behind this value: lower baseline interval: 247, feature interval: 241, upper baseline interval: 257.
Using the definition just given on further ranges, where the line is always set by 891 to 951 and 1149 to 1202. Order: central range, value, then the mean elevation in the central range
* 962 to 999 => 3.1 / 243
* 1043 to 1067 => 2.4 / 234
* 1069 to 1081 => 0.6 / 246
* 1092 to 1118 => -0.7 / 263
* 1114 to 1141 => -1.6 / 270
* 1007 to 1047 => 2.9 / 243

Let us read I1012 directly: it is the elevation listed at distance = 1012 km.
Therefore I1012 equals 237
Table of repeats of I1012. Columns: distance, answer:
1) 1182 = 260.5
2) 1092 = 244.9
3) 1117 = 272.2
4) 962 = 240.2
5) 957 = 242.1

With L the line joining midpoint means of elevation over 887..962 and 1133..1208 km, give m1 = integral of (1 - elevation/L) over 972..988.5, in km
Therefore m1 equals 1.5 km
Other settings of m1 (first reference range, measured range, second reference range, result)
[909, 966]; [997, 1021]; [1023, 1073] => 0.56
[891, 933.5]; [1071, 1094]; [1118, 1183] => 1.22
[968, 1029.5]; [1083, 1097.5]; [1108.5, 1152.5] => 0.66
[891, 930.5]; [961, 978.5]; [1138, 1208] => 1.82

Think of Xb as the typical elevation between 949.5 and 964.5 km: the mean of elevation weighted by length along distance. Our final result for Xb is 245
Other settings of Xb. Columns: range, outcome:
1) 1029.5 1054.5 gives 240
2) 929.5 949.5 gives 259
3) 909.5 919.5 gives 274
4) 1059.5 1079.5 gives 241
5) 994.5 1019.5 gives 242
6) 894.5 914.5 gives 281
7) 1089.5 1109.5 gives 258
